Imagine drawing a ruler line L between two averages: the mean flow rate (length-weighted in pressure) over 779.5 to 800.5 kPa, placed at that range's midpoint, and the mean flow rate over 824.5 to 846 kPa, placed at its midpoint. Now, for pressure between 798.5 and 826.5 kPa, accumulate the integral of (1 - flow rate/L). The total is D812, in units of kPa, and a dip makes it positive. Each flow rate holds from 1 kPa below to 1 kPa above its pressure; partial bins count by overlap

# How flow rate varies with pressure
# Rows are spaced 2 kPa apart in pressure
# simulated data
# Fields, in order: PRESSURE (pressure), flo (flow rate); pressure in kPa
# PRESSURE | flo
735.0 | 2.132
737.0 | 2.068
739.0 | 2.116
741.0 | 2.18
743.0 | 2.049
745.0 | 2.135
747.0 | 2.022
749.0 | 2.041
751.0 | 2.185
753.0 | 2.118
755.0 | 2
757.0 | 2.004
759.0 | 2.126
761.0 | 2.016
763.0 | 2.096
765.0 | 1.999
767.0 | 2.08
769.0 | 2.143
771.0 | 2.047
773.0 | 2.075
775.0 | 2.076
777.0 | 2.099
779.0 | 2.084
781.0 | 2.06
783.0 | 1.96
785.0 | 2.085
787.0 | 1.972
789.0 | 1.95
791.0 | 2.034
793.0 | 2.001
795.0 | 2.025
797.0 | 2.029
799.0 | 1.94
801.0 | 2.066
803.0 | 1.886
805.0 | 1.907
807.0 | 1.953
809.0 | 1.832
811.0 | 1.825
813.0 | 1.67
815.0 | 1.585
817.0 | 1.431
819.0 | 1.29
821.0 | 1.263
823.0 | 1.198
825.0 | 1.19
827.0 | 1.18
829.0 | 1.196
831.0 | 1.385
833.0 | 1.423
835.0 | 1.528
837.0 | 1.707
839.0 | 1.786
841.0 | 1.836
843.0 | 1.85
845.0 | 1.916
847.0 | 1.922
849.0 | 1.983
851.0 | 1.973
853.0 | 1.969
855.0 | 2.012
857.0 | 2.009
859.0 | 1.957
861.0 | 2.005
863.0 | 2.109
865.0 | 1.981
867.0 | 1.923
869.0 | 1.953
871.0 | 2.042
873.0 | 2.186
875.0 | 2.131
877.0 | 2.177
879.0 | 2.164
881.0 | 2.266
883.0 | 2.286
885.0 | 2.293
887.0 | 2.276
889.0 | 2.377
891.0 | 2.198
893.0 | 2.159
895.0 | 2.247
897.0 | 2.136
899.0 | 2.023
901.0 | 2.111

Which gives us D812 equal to 2.5 kPa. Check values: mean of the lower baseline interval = 2.01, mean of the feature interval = 1.63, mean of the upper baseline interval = 1.55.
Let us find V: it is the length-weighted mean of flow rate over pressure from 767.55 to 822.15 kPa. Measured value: 1.9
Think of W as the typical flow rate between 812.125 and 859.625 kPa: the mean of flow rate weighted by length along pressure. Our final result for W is 1.63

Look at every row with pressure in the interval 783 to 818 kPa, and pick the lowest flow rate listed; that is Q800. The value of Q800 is 1.431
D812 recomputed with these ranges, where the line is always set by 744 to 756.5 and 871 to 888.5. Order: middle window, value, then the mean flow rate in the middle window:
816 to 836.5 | 7.99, 1.32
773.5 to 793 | 0.74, 2.03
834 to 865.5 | 4.00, 1.91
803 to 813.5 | 1.43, 1.85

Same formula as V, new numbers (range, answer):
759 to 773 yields 2.07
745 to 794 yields 2.05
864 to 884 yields 2.11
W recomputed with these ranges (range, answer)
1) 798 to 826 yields 1.65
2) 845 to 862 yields 1.98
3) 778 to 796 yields 2.02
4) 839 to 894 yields 2.07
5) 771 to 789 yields 2.05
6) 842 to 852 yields 1.93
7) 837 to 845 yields 1.82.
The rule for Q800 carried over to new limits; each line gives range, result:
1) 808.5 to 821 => 1.263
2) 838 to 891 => 1.786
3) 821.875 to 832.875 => 1.18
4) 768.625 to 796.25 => 1.95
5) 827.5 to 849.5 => 1.196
